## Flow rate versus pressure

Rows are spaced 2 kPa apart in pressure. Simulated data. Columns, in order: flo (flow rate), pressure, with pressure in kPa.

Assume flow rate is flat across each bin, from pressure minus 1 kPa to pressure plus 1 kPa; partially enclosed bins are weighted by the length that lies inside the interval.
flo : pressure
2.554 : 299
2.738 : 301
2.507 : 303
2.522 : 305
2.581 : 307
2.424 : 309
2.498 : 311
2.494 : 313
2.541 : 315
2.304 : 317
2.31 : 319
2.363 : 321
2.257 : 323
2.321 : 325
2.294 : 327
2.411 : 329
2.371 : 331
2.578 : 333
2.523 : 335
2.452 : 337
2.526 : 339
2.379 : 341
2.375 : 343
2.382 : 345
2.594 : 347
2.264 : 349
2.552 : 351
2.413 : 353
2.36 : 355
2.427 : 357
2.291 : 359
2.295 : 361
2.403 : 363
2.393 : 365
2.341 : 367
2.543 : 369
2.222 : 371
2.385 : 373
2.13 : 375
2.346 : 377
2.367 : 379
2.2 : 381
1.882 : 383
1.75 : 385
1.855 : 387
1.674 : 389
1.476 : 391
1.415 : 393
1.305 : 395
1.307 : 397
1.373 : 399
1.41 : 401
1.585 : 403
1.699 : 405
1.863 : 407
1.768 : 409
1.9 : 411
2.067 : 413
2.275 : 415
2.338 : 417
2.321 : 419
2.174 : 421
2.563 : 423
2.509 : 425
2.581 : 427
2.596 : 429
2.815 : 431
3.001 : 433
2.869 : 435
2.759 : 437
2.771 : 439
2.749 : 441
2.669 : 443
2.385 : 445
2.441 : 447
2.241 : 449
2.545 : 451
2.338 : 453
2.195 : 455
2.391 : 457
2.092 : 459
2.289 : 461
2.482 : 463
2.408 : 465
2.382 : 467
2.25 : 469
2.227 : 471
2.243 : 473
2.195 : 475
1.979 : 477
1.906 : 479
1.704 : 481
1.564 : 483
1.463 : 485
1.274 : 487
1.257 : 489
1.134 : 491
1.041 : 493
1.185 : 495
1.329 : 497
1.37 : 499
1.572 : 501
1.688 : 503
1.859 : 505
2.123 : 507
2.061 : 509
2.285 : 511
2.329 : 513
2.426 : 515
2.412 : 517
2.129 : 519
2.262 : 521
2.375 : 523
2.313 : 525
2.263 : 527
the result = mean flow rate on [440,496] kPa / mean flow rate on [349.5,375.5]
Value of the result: 0.86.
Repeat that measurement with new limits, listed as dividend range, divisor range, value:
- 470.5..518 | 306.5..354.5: 0.73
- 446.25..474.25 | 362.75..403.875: 1.21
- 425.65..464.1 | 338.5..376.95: 1.07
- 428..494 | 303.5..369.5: 0.91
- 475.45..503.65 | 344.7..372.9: 0.62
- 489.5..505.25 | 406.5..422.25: 0.65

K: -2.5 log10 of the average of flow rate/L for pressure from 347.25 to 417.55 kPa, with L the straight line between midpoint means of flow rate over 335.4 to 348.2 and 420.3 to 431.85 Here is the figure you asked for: 0.22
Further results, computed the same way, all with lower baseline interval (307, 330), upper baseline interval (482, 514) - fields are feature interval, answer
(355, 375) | -0.08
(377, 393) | 0.12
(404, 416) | 0.03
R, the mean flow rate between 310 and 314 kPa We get 2.5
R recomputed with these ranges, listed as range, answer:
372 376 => 2.26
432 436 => 2.94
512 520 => 2.32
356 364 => 2.35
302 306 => 2.51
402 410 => 1.73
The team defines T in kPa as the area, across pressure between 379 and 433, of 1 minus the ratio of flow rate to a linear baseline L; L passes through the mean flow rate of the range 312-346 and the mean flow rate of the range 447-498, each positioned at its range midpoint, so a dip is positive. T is 4.2 kPa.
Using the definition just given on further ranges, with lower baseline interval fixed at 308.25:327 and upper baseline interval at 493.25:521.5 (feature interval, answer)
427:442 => -5.0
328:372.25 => -2.1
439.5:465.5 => -4.7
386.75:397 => 3.3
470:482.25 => -0.3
